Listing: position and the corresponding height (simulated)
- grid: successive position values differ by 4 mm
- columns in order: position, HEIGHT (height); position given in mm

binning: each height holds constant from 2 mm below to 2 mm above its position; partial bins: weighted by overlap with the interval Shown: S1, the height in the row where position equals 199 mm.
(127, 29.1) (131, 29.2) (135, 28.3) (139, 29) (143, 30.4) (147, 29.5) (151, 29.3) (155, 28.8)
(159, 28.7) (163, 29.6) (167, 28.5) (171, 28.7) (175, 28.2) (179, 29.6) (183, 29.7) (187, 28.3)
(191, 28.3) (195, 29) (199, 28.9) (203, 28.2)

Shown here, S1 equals 28.9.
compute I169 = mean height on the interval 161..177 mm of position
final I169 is 28.8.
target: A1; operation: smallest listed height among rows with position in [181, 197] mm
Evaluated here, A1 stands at 28.3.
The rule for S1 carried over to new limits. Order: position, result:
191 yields 28.3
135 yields 28.3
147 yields 29.5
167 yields 28.5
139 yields 29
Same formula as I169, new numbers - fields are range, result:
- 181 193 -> 28.8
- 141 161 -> 29.3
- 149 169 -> 29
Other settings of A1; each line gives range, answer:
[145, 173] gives 28.5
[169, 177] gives 28.2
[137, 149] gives 29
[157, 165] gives 28.7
